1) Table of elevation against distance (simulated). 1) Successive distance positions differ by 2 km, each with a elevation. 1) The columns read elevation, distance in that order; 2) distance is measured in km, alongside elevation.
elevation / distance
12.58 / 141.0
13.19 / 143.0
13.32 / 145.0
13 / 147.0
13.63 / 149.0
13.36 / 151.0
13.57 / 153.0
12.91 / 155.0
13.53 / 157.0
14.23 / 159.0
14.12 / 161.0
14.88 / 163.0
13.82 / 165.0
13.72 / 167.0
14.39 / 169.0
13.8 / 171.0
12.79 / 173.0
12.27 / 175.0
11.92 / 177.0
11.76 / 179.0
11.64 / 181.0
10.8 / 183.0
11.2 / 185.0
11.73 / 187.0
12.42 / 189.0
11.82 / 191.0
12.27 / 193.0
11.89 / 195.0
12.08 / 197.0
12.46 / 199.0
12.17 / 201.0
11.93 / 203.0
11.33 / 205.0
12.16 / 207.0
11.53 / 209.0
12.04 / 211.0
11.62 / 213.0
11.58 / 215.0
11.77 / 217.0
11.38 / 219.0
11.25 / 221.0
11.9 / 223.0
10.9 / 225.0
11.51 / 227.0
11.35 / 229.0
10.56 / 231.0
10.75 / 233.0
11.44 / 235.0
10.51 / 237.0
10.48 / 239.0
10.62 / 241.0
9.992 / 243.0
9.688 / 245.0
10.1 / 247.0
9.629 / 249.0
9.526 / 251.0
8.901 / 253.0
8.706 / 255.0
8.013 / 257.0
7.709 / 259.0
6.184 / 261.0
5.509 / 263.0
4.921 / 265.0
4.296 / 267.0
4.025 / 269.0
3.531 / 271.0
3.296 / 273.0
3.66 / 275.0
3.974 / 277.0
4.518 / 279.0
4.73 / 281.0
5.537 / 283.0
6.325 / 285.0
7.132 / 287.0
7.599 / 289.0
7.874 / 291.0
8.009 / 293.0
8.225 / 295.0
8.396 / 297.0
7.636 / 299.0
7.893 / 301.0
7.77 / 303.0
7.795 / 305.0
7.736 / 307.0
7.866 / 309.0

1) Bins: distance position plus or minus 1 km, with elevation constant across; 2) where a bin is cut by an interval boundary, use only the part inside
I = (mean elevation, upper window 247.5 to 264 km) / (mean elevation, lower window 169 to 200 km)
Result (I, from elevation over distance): 0.67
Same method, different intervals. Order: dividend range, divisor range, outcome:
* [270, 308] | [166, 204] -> 0.52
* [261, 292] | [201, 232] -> 0.45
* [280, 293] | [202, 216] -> 0.57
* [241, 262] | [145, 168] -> 0.65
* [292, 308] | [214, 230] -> 0.69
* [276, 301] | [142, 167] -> 0.49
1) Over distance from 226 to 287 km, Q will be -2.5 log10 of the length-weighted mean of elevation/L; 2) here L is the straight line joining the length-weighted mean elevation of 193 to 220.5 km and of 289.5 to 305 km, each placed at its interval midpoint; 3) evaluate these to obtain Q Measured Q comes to 0.28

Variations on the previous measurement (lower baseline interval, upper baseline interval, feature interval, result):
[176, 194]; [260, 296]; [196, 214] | -0.15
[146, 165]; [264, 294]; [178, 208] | -0.07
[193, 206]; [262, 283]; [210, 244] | -0.23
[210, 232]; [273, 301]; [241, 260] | 0.00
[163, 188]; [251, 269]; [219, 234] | -0.23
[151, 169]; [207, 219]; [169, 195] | 0.07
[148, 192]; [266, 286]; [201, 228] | -0.24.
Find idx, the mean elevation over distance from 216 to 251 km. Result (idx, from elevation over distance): 10.8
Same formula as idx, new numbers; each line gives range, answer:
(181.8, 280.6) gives 9.6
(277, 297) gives 6.61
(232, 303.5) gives 7.42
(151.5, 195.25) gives 12.8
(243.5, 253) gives 9.66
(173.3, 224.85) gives 11.8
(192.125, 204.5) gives 12.1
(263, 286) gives 4.48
